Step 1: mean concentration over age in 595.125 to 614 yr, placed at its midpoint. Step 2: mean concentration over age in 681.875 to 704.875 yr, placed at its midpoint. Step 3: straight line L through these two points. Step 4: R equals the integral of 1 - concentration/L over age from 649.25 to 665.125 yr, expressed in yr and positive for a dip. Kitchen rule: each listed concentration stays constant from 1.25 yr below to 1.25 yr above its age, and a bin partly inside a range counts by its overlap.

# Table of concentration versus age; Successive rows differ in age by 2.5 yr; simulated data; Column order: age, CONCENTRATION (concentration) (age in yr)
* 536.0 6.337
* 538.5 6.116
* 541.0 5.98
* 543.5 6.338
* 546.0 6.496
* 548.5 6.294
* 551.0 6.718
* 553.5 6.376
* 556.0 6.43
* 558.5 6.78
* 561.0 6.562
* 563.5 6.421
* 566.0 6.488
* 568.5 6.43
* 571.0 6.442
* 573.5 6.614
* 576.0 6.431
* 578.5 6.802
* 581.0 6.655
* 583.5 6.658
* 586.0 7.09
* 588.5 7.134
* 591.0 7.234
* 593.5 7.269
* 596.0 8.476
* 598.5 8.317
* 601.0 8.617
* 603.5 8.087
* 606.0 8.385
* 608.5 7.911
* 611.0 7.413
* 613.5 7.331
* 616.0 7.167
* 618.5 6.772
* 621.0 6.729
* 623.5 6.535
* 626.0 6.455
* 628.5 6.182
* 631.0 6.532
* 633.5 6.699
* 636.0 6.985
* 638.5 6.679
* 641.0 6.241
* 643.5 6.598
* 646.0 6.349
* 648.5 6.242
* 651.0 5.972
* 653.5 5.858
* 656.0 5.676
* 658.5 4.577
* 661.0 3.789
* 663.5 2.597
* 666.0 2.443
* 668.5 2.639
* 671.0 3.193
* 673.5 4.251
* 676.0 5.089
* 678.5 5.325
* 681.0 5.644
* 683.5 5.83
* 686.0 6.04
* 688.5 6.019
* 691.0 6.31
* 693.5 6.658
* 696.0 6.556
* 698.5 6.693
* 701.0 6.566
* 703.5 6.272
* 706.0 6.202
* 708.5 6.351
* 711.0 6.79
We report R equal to 5.2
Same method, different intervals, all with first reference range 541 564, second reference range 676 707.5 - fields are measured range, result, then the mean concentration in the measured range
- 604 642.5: -4.0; 6.95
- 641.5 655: 0.1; 6.2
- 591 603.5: -3.4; 8.07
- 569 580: -0.3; 6.56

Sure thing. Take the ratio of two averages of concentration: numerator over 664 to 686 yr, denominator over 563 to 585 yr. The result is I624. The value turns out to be 0.66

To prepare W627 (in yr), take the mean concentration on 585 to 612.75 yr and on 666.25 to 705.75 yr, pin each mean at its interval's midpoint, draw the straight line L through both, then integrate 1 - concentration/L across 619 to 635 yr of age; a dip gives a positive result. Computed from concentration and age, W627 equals 1.17 yr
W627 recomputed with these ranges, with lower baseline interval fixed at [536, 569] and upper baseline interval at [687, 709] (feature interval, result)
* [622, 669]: 6.0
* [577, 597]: -2.3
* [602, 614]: -2.7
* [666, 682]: 5.5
